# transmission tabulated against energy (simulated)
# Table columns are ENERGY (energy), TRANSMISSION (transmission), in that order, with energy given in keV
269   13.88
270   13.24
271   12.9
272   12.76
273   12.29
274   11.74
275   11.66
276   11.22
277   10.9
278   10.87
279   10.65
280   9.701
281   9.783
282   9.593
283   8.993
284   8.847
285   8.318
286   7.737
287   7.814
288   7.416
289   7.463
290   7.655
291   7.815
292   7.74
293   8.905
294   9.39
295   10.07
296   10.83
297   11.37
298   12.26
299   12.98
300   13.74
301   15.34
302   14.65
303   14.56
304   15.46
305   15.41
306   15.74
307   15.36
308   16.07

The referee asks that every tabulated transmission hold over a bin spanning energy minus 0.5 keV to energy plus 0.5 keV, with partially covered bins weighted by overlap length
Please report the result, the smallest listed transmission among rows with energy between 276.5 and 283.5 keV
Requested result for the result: 8.993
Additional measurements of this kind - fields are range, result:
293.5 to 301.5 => 9.39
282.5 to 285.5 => 8.318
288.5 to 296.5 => 7.463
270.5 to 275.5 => 11.66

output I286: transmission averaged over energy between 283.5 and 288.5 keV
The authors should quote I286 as 8.03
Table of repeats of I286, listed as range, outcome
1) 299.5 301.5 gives 14.5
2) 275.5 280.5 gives 10.7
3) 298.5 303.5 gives 14.3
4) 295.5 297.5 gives 11.1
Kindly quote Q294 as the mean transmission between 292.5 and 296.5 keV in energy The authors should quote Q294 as 9.8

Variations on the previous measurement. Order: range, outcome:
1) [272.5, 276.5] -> 11.7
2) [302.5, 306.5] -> 15.3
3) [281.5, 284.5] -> 9.14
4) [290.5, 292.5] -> 7.78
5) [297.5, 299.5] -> 12.6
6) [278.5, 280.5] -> 10.2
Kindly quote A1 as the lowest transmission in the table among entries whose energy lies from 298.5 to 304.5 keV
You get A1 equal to 12.98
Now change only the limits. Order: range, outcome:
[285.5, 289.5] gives 7.416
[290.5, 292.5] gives 7.74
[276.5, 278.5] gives 10.87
